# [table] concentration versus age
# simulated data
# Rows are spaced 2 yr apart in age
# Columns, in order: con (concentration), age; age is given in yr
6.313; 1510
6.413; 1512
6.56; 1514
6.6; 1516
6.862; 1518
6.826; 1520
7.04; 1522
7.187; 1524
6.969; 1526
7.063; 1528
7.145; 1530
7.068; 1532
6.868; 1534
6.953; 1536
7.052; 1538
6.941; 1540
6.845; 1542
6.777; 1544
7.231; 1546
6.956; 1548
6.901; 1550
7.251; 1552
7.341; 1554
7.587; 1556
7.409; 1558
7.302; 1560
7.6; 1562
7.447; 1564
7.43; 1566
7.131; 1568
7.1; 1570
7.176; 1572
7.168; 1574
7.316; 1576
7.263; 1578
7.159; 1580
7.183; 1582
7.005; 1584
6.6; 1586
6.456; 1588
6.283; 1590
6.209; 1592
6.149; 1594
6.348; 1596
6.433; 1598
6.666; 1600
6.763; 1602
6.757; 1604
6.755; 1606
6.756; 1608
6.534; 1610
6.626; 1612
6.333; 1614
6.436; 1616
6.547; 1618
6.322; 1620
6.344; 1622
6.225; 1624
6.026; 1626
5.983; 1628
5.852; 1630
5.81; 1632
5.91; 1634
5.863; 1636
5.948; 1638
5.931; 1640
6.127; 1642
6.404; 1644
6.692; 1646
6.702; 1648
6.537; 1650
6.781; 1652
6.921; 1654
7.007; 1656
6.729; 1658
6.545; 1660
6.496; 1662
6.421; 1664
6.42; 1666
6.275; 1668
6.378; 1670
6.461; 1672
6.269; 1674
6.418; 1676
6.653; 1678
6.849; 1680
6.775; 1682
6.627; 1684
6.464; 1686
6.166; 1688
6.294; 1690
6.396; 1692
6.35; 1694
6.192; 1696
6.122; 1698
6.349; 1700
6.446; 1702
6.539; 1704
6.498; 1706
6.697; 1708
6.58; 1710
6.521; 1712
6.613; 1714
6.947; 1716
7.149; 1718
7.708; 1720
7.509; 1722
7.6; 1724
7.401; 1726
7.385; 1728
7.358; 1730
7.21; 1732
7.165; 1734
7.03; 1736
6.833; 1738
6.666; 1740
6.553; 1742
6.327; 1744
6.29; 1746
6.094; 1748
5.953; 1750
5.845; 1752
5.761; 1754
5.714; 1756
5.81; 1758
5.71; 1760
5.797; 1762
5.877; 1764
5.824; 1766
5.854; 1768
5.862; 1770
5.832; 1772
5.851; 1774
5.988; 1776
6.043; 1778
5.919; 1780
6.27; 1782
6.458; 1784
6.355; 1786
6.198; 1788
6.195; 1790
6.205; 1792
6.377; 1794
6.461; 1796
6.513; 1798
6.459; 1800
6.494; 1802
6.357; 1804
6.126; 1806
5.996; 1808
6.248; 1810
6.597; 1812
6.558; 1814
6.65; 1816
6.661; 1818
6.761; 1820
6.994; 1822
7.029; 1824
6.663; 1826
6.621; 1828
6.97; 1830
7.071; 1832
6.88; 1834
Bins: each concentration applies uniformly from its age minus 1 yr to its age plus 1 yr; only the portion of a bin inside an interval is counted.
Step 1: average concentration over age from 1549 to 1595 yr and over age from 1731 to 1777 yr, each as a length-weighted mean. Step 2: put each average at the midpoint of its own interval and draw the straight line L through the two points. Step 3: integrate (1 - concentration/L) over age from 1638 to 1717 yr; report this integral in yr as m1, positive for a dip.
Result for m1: 0.6 yr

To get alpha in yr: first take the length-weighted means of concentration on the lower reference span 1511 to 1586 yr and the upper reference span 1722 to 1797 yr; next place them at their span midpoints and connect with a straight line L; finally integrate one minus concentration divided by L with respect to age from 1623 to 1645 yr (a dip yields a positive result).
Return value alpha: 2.5 yr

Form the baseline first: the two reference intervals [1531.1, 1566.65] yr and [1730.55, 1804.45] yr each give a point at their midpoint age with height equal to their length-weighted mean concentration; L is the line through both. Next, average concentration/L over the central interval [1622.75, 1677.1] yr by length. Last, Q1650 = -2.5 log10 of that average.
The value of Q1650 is 0.065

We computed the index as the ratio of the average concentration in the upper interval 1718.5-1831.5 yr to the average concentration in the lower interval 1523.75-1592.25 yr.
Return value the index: 0.9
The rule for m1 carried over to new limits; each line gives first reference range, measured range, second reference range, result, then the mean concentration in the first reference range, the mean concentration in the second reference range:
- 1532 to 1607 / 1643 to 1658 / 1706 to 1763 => 0.2 yr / 6.97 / 6.65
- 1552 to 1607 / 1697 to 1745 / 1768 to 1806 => -3.3 yr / 6.97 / 6.2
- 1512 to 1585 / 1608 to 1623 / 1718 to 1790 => 0.9 yr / 7.09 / 6.41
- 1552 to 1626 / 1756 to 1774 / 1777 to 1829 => 1.9 yr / 6.83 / 6.43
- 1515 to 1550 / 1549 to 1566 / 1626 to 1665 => -1.3 yr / 6.96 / 6.34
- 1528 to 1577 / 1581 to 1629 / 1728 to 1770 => 3.1 yr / 7.16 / 6.3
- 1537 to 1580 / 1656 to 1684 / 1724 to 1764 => 1.0 yr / 7.2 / 6.48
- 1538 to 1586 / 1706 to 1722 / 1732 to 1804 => -1.1 yr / 7.18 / 6.2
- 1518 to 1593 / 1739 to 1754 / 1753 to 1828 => 0.4 yr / 7.06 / 6.23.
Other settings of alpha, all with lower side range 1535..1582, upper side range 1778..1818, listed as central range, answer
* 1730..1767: 1.36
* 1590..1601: 1.10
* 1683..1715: 1.25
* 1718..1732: -1.80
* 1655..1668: 0.47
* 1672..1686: 0.38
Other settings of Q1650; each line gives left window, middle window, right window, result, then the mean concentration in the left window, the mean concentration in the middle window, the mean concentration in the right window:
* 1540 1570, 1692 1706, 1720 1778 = 0.05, 7.22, 6.35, 6.41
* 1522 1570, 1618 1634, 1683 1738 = 0.15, 7.15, 6.1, 6.79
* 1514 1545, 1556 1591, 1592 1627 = -0.07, 6.93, 7.13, 6.46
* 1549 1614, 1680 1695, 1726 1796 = 0.01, 6.93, 6.47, 6.27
